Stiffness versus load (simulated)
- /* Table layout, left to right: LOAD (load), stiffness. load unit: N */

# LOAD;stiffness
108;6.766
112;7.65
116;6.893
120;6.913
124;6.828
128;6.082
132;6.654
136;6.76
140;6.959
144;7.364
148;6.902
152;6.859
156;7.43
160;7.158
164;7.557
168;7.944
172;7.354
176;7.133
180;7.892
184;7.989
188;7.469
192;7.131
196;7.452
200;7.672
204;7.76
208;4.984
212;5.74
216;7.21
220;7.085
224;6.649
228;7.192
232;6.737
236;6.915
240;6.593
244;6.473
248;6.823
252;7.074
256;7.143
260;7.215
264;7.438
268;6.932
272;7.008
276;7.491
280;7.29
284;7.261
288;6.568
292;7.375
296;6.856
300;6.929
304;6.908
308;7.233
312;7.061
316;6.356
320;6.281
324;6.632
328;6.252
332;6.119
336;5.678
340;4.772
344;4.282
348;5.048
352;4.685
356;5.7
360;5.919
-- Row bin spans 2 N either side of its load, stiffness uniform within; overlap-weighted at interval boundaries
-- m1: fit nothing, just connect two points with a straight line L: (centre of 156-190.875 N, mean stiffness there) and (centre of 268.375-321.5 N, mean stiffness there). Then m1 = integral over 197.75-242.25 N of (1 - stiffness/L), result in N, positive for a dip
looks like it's 3.3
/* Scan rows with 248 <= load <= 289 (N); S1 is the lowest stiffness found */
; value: 6.568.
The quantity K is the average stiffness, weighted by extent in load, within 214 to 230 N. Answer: 7.03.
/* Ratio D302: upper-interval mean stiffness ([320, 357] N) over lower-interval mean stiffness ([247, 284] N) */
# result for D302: 0.8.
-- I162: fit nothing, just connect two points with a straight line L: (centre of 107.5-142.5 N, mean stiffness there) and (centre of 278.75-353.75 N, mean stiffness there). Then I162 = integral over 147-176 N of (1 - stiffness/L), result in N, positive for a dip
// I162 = -2.5 N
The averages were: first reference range 6.84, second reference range 6.29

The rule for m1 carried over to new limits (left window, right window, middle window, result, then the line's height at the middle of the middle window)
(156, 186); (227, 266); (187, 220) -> 1.7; 7.3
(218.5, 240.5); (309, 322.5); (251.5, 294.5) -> -2.7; 6.75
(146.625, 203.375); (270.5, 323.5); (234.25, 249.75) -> 1.0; 7.18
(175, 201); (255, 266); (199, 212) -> 1.6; 7.48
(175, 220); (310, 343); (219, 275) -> -1.9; 6.73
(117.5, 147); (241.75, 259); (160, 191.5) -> -3.4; 6.83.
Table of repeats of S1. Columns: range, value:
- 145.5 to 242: 4.984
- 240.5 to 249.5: 6.473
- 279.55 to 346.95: 4.282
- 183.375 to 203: 7.131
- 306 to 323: 6.281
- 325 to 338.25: 5.678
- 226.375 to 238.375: 6.737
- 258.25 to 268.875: 6.932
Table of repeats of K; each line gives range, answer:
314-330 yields 6.38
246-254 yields 6.95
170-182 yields 7.46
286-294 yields 6.97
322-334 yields 6.33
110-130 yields 6.87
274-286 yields 7.35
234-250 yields 6.7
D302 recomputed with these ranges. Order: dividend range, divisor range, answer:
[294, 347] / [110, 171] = 0.88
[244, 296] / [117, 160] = 1.03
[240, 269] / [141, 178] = 0.96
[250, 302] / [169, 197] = 0.95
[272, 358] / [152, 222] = 0.88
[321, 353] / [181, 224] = 0.78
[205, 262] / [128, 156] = 0.97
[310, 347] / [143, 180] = 0.81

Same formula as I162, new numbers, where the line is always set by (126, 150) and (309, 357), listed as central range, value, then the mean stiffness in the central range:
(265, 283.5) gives -3.4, 7.2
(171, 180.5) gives -1.2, 7.4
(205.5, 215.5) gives 1.0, 5.76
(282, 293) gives -1.9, 7.04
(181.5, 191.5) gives -1.7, 7.65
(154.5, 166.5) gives -1.3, 7.4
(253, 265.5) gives -2.2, 7.24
